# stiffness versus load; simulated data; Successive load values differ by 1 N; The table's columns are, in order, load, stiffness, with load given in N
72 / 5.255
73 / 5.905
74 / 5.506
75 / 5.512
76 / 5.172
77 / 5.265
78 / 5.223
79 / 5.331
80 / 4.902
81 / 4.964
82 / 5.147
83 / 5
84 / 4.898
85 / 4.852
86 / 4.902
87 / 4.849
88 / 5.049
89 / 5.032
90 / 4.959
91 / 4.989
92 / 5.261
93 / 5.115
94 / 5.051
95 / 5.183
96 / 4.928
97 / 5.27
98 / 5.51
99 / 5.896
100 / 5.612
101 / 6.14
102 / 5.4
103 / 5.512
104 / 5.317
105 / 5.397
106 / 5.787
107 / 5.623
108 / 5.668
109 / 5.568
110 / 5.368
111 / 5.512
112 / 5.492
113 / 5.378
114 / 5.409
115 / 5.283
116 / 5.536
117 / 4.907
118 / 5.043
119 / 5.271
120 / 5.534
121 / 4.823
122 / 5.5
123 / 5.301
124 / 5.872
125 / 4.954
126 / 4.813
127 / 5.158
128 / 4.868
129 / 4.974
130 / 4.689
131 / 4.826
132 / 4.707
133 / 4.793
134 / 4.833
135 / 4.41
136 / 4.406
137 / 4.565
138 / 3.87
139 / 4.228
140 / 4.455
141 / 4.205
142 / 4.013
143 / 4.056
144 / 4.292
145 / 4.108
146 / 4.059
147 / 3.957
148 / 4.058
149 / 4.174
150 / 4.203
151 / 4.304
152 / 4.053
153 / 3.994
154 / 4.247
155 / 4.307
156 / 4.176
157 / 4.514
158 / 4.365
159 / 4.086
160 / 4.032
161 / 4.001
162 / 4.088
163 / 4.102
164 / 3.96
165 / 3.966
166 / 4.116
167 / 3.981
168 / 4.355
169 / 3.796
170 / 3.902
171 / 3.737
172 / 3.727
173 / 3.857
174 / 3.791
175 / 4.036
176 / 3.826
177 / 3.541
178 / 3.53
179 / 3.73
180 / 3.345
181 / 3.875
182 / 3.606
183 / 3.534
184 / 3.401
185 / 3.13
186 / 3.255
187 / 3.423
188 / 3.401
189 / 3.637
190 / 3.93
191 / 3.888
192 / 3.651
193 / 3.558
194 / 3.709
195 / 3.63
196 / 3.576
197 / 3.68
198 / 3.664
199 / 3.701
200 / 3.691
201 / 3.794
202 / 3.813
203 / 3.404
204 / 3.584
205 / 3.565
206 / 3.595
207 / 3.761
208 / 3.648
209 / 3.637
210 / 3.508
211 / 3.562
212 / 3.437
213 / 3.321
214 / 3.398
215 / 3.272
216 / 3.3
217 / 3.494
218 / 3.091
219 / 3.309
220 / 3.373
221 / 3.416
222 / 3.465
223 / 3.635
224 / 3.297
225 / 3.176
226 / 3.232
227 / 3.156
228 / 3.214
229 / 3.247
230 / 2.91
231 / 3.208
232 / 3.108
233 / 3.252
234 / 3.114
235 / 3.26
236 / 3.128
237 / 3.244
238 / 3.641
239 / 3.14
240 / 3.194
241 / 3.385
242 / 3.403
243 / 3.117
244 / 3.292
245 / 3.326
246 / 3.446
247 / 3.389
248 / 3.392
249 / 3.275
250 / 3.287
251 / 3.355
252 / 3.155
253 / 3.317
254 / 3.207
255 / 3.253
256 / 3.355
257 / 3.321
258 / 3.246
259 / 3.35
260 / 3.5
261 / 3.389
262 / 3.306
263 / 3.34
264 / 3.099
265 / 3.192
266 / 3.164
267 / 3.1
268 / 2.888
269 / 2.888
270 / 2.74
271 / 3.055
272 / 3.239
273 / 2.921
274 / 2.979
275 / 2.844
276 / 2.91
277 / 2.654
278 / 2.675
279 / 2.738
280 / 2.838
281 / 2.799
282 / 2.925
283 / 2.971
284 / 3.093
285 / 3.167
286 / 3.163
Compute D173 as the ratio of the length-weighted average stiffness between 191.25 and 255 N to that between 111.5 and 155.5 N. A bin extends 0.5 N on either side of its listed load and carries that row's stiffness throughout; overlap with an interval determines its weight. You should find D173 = 0.73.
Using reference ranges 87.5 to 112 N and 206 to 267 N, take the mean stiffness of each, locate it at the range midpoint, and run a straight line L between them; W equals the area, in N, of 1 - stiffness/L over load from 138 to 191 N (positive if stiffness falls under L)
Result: 5.7 N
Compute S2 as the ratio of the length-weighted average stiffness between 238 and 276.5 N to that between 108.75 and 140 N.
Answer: 0.6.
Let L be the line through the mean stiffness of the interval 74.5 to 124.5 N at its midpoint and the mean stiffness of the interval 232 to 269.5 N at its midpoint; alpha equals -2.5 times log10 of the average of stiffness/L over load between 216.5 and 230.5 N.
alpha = 0.11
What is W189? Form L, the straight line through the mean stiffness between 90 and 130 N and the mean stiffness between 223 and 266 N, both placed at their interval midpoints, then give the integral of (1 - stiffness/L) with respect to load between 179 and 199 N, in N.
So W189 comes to 2.60 N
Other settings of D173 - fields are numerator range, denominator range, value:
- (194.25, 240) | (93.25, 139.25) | 0.66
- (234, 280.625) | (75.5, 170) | 0.66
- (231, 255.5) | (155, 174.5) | 0.81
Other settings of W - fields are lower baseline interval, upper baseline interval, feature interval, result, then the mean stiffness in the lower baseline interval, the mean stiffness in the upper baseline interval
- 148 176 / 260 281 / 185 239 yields 1.97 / 4.06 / 3.01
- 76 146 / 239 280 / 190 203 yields 0.89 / 5.05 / 3.16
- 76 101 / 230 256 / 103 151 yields -1.86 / 5.15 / 3.27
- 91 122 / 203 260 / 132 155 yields 2.55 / 5.39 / 3.34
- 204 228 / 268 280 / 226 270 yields -1.76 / 3.42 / 2.88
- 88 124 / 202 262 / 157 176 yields 1.69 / 5.36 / 3.34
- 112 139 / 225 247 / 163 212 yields 3.80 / 4.98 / 3.24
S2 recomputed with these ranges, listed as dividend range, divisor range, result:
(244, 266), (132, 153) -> 0.78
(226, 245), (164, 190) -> 0.87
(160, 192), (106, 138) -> 0.73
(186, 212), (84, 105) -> 0.69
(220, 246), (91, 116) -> 0.60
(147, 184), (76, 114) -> 0.75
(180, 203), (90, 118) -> 0.67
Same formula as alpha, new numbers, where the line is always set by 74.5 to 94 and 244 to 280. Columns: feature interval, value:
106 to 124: -0.14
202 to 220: 0.07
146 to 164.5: 0.04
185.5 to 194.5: 0.09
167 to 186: 0.10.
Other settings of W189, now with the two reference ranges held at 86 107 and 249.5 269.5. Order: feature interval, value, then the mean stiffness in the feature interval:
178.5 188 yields 1.7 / 3.47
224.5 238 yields 1.5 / 3.19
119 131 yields -0.4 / 5.13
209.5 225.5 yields 1.7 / 3.38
